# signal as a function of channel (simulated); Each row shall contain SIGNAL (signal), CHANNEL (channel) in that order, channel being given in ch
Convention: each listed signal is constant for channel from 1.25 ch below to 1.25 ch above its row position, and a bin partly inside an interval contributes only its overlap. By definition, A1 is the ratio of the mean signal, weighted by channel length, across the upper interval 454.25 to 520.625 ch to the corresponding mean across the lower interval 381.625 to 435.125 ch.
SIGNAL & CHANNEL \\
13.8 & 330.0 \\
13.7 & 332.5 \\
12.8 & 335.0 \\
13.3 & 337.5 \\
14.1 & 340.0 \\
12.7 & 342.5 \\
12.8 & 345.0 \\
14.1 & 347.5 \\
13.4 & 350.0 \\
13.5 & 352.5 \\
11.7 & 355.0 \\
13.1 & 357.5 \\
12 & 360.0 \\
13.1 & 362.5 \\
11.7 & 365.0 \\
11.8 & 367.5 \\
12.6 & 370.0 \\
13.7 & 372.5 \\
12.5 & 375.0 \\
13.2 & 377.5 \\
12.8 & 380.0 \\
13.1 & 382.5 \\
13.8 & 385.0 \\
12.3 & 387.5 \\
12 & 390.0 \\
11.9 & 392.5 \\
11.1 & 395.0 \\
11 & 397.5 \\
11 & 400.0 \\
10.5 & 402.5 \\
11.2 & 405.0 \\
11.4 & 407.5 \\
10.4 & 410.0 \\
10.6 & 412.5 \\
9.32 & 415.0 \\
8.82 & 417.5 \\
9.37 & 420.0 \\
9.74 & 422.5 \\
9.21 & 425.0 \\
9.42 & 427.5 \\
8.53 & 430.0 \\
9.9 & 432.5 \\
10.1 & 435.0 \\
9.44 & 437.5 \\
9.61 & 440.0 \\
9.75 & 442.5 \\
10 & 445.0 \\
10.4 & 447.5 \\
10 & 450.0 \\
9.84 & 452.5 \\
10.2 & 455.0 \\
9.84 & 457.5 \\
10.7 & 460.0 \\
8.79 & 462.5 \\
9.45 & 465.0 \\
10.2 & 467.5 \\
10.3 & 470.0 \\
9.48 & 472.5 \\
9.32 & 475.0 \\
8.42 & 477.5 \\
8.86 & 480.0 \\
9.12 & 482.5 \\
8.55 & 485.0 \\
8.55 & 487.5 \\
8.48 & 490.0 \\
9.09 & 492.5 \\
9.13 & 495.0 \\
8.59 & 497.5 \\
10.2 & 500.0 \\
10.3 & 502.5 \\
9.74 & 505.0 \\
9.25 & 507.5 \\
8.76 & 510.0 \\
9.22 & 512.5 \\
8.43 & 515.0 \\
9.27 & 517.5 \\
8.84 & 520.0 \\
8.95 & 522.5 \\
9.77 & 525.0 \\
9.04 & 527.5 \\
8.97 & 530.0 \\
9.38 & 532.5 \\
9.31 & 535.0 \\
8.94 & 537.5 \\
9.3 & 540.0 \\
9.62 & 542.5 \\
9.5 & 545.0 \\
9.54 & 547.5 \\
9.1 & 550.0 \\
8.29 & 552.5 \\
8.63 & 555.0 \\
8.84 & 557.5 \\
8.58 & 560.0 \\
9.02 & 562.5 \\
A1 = 0.87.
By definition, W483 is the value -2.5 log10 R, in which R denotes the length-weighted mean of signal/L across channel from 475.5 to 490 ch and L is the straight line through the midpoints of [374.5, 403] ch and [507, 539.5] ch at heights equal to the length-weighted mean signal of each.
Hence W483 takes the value 0.15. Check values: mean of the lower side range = 12.1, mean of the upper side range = 9.09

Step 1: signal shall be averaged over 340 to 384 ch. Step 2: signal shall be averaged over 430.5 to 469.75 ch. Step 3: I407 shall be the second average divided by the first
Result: 0.8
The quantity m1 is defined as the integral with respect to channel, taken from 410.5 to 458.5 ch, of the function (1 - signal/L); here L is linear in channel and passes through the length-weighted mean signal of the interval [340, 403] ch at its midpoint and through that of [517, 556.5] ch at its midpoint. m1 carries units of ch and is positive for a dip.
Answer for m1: 6.50 ch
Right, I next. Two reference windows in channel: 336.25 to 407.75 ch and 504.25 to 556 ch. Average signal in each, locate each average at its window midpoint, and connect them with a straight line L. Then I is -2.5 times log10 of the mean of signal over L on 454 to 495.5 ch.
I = 0.11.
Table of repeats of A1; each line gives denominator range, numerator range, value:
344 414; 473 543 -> 0.75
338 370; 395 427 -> 0.80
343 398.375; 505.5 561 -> 0.72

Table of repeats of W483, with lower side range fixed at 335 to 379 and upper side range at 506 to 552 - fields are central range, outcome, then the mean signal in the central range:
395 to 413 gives 0.093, 10.9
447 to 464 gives 0.086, 9.94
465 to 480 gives 0.100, 9.48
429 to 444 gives 0.167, 9.58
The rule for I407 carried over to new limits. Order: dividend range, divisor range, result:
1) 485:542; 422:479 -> 0.95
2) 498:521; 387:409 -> 0.82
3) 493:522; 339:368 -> 0.72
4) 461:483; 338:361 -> 0.72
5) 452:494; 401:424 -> 0.92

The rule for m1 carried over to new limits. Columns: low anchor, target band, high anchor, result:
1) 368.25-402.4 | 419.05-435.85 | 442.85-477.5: 2.2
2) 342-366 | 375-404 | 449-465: -0.6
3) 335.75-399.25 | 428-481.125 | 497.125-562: 5.5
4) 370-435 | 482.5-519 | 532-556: 2.4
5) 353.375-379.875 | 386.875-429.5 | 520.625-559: 4.6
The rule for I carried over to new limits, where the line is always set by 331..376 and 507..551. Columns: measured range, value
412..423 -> 0.215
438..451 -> 0.110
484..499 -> 0.141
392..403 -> 0.085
